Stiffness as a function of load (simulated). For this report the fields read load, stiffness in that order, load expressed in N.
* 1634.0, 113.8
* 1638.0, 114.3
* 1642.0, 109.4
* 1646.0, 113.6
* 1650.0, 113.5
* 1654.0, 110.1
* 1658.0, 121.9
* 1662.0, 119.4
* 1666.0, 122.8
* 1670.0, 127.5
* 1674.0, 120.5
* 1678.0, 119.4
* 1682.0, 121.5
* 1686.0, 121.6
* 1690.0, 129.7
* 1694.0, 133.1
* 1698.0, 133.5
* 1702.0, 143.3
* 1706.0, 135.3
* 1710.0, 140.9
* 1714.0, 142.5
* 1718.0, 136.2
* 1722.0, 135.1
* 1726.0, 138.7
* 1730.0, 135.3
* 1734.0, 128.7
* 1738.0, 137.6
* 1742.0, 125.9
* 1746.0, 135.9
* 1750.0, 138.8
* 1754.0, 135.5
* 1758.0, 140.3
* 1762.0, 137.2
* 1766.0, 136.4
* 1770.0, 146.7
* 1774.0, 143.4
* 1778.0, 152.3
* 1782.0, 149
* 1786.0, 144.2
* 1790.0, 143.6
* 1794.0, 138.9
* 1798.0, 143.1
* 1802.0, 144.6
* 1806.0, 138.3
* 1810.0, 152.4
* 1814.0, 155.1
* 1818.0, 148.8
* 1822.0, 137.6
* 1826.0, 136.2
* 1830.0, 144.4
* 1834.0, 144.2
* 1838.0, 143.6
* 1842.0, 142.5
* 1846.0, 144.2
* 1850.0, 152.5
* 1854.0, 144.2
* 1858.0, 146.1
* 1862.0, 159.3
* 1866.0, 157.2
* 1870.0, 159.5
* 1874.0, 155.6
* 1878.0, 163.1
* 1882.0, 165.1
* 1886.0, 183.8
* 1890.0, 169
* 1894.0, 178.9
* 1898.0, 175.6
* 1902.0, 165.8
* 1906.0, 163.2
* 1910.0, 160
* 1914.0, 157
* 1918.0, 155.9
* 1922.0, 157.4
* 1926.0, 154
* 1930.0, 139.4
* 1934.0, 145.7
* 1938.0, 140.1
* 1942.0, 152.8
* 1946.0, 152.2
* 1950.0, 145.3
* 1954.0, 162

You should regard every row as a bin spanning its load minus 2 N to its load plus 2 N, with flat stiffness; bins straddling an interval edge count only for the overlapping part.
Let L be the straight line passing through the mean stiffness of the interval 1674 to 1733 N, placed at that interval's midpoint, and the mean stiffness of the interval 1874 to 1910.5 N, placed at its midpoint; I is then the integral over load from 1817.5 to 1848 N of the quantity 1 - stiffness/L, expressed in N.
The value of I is 2.9 N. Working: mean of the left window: 133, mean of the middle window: 142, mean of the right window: 169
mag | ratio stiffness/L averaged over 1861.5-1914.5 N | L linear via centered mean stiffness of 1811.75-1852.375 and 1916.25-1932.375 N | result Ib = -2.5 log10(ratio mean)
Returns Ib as -0.12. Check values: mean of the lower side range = 145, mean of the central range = 166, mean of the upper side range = 151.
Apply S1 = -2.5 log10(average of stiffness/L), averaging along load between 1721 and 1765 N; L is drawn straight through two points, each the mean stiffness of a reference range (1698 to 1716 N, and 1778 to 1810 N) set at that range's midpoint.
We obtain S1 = 0.05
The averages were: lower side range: 140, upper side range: 144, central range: 135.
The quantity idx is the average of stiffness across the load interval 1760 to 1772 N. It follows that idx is 140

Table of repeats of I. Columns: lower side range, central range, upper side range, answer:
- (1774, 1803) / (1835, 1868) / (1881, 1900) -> 3.0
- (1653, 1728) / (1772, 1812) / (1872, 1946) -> -0.4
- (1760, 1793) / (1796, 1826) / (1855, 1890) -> 1.0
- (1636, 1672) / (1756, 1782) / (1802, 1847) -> -1.5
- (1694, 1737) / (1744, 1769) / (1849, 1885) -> 0.8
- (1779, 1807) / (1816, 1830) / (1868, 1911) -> 0.9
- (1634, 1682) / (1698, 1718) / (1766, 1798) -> -1.7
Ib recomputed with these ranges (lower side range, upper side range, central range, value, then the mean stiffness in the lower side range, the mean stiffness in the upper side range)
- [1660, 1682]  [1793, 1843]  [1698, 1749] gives -0.053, 122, 144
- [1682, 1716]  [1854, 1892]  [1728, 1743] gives 0.060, 134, 161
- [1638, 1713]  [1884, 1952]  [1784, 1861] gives 0.003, 124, 159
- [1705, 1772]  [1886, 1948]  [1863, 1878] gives -0.037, 137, 159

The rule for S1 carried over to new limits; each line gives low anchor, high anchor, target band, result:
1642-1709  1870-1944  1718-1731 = -0.04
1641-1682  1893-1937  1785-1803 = -0.03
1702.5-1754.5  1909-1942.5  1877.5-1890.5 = -0.16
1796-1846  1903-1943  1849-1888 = -0.07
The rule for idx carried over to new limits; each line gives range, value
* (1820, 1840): 141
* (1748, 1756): 137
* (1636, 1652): 113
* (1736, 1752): 135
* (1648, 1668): 118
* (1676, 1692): 123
